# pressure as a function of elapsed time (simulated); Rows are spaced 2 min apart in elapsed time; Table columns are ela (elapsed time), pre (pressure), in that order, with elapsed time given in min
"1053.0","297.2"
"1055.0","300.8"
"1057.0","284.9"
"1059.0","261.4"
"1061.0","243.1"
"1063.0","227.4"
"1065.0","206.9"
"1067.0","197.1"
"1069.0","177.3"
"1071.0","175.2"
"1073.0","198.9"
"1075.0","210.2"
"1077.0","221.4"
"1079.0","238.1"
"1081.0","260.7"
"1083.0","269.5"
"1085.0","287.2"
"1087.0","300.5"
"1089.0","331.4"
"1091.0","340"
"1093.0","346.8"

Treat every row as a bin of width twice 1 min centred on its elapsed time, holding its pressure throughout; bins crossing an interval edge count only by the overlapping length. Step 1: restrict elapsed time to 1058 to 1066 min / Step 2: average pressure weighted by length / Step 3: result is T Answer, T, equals 235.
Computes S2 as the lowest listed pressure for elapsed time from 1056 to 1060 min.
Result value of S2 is 261.4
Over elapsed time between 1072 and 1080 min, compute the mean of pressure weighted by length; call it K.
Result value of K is 217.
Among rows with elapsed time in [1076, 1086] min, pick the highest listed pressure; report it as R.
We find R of 287.2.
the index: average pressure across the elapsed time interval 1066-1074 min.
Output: 187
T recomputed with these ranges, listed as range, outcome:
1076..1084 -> 247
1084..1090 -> 306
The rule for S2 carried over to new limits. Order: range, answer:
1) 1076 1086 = 221.4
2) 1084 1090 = 287.2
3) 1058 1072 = 175.2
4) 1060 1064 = 227.4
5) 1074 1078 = 210.2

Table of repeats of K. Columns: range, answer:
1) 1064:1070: 194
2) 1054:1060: 282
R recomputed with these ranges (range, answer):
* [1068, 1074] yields 198.9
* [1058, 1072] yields 261.4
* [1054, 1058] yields 300.8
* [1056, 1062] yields 284.9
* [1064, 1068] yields 206.9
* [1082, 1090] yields 331.4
